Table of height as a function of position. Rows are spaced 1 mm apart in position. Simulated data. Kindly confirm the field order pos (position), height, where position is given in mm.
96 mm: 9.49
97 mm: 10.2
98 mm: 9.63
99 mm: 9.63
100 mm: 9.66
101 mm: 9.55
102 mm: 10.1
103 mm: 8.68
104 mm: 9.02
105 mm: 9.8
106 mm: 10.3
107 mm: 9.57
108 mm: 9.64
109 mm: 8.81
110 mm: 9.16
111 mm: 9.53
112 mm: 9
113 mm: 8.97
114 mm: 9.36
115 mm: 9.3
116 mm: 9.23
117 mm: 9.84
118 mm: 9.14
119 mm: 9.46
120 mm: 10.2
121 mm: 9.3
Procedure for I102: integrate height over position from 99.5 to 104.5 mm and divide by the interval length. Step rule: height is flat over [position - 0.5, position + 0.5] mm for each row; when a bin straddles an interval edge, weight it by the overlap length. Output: 9.4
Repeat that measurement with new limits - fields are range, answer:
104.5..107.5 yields 9.89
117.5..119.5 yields 9.3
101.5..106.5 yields 9.58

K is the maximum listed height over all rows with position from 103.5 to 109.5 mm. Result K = 10.3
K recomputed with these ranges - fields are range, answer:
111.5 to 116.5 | 9.36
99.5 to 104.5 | 10.1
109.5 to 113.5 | 9.53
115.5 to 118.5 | 9.84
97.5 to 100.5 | 9.66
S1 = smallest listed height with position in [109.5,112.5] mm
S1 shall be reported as 9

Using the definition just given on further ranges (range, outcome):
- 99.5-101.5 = 9.55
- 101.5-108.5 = 8.68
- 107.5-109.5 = 8.81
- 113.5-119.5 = 9.14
